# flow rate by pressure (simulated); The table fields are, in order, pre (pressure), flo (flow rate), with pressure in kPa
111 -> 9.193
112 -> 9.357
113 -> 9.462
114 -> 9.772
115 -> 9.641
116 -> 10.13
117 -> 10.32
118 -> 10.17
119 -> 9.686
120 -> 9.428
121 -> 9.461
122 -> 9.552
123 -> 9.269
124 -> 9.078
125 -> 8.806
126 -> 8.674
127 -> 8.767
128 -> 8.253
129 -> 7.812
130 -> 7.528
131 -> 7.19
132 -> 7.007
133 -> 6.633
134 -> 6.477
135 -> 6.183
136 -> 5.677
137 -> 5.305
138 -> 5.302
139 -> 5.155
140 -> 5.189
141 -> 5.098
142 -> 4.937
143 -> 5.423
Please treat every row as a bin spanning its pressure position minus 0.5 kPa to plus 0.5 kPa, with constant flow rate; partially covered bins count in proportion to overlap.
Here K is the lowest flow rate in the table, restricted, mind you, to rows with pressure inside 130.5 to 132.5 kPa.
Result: 7.007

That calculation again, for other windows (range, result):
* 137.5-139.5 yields 5.155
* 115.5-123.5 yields 9.269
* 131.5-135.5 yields 6.183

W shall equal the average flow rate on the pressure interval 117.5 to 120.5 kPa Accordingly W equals 9.76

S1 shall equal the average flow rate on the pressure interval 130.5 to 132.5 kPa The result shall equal 7.1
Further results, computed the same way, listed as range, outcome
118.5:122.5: 9.53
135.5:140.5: 5.33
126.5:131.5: 7.91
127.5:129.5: 8.03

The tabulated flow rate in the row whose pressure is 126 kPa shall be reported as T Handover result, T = 8.674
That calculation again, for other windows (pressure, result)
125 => 8.806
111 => 9.193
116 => 10.13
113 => 9.462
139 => 5.155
